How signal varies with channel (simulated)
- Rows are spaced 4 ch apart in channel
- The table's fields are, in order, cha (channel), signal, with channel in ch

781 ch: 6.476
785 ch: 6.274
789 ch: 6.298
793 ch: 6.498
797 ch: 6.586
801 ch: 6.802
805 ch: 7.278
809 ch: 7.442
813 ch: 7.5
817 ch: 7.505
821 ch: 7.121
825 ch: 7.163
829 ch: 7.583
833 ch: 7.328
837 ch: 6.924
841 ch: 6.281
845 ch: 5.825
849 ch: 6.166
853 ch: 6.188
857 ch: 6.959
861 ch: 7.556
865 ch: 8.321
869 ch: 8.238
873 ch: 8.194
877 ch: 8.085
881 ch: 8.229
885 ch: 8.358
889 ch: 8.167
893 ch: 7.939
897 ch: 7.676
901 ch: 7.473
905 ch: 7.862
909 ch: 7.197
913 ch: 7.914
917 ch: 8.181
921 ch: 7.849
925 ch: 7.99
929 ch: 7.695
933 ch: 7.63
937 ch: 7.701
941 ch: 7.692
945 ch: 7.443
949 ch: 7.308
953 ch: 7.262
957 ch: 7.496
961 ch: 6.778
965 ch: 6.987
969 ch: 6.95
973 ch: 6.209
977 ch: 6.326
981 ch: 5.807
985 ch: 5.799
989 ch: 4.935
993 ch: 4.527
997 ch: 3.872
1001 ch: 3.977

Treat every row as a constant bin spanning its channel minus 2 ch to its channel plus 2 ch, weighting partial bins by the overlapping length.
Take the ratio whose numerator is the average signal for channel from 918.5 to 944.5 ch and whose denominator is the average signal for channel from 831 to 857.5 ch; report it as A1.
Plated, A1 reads 1.19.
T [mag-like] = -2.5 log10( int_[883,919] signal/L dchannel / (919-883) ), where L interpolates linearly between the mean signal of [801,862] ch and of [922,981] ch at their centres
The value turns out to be -0.11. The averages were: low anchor 6.97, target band 7.86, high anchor 7.21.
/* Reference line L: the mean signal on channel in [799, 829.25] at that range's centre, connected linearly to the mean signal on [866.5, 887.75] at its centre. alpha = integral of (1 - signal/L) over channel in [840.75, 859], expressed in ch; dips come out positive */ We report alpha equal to 3.6 ch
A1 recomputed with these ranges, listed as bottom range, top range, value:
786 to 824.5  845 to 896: 1.09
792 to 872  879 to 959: 1.09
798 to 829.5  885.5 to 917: 1.07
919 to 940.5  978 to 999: 0.65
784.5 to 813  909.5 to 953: 1.13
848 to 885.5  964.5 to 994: 0.78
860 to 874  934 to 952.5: 0.93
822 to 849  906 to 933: 1.14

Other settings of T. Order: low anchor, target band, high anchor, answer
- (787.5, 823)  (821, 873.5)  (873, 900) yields 0.07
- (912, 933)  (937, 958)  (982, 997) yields -0.10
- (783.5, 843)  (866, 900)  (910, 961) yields -0.11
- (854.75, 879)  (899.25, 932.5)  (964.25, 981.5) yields -0.08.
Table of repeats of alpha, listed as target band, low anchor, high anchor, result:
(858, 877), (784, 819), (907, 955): -1.9 ch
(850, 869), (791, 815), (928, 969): -0.4 ch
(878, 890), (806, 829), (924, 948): -1.1 ch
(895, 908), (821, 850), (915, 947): -0.3 ch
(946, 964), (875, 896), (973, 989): -2.0 ch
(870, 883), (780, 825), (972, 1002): -4.1 ch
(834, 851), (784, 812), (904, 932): 1.9 ch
